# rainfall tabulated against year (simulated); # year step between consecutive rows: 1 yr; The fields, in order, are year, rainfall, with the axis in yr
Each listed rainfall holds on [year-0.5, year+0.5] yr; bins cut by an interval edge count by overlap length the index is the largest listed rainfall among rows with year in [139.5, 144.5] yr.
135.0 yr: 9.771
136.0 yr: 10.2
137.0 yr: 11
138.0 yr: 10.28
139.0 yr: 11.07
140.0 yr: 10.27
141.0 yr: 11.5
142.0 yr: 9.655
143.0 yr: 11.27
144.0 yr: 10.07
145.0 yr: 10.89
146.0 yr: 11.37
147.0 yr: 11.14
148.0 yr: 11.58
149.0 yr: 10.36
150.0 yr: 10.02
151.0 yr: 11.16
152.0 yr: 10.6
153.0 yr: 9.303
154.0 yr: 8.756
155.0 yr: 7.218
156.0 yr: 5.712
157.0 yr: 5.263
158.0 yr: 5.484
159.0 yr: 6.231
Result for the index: 11.5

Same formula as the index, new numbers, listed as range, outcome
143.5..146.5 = 11.37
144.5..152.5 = 11.58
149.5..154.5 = 11.16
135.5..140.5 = 11.07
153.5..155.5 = 8.756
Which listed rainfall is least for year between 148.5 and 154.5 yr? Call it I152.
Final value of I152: 8.756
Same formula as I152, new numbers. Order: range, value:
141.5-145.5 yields 9.655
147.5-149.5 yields 10.36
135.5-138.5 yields 10.2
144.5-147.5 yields 10.89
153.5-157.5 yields 5.263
